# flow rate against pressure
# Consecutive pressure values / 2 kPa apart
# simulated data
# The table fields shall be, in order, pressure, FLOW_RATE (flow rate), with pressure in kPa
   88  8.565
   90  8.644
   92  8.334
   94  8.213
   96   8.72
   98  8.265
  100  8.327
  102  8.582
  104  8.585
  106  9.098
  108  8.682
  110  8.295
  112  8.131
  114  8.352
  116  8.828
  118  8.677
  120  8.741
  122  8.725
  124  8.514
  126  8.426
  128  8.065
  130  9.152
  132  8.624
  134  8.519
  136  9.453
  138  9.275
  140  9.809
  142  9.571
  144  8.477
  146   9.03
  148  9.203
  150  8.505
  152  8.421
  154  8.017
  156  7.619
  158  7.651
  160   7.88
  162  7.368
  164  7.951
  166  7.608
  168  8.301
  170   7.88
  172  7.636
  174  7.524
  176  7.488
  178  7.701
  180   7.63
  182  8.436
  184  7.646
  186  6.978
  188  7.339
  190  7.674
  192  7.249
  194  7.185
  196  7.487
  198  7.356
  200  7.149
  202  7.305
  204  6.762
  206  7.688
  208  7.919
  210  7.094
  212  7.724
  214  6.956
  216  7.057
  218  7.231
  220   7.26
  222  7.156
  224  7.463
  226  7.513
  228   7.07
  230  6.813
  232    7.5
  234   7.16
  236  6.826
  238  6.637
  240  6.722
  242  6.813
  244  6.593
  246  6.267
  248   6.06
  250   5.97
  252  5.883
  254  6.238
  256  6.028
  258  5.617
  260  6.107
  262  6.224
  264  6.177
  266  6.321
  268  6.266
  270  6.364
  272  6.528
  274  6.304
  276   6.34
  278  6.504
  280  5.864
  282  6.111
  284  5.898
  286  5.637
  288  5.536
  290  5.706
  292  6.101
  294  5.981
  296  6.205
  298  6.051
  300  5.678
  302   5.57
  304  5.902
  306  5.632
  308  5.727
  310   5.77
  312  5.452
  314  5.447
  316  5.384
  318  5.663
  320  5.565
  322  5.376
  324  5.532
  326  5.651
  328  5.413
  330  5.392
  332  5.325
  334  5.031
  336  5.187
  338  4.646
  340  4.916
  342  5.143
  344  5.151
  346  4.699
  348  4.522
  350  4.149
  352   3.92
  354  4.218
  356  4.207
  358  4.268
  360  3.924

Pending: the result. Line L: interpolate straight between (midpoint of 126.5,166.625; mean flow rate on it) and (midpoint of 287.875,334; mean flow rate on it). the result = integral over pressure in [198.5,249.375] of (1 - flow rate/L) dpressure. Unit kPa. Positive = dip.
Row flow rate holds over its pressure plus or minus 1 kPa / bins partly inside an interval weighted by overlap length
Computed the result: 0.7 kPa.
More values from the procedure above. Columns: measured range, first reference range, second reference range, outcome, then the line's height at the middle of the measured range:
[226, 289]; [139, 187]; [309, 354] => 0.80 kPa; 6.43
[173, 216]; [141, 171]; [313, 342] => 0.81 kPa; 7.58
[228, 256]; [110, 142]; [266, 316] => 0.86 kPa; 6.78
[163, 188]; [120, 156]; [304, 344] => 1.16 kPa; 8.09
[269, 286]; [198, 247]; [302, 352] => -0.18 kPa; 6.14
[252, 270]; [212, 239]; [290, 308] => 1.12 kPa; 6.53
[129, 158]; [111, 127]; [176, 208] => -2.15 kPa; 8.18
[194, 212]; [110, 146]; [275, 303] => 0.24 kPa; 7.46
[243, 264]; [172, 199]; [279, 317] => 1.17 kPa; 6.46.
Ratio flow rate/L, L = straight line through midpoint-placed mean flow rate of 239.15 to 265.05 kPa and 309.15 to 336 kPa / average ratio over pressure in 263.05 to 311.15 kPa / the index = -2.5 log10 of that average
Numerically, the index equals -0.03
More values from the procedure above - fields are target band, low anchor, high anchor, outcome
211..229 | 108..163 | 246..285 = -0.04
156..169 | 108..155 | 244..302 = 0.05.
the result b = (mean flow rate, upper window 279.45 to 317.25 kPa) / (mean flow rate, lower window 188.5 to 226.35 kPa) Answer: 0.8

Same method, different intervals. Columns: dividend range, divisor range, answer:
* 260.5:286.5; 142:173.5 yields 0.76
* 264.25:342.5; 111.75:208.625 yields 0.71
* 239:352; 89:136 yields 0.67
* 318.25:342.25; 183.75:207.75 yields 0.72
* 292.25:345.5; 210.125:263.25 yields 0.82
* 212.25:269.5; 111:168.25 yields 0.78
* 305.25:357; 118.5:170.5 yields 0.60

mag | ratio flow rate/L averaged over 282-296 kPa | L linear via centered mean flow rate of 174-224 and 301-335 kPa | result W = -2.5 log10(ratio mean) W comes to 0.021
